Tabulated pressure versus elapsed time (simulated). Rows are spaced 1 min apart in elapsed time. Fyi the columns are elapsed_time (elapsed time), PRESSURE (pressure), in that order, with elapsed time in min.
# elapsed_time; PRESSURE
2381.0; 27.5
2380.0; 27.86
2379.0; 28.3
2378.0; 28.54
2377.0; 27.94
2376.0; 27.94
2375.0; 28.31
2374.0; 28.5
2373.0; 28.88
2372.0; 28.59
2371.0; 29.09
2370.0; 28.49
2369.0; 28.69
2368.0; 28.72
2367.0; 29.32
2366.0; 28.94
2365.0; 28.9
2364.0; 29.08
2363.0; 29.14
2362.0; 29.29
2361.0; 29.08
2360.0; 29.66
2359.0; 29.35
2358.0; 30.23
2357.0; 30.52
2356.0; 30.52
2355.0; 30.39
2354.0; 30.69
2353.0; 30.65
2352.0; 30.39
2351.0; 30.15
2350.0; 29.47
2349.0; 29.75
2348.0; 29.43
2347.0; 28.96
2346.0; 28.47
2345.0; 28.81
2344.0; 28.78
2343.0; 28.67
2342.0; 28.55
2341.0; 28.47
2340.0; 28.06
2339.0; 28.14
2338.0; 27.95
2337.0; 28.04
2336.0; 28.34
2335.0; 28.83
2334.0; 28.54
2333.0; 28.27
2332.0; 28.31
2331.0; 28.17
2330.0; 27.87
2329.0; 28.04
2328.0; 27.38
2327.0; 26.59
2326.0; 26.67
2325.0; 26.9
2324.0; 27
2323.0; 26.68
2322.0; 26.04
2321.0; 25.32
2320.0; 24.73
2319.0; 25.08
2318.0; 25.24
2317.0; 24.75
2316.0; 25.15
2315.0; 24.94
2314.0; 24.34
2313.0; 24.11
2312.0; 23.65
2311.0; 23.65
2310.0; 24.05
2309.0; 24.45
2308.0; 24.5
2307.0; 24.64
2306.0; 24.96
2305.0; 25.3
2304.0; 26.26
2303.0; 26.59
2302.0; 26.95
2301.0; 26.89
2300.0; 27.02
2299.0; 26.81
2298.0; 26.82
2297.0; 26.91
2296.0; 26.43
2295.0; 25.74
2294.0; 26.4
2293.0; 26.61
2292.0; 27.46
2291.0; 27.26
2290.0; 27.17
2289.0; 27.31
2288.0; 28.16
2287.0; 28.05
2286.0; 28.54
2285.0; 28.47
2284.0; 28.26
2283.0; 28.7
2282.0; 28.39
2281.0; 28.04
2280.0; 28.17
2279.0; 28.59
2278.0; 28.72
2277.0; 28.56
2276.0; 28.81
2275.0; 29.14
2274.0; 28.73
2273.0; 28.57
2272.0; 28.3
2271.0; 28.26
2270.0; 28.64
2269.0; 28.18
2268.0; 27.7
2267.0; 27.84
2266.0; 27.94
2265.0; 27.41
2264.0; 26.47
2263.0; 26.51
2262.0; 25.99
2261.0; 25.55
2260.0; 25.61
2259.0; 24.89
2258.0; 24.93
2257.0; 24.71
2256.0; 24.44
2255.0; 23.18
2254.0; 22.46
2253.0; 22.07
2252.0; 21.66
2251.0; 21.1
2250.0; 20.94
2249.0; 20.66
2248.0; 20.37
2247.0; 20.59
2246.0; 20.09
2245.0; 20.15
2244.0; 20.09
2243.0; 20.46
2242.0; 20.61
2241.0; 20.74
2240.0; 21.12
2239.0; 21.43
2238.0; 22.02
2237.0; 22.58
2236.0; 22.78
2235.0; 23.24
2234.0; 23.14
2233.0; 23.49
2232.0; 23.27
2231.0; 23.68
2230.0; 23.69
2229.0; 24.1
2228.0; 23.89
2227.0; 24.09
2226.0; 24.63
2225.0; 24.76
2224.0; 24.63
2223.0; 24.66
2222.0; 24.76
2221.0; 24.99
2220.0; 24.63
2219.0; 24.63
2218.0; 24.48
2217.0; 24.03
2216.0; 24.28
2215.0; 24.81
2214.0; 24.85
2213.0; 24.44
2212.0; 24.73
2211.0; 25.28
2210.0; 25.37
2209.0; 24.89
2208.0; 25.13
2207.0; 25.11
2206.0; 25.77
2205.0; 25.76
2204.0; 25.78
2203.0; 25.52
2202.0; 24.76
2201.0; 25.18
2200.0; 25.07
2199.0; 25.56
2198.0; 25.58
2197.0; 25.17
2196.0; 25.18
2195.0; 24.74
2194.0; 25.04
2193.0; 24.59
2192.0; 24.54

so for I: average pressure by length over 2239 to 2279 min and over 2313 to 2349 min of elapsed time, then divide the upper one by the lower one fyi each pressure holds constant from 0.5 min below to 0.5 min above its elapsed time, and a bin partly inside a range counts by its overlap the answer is 1.11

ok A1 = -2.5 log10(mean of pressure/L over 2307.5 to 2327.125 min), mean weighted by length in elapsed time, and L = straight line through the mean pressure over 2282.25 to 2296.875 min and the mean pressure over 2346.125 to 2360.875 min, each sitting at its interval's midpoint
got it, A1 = 0.137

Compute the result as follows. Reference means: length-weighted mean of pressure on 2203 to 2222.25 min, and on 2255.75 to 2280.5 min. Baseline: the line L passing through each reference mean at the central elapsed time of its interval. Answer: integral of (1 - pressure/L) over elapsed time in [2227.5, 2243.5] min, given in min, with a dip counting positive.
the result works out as 2.1 min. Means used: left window 25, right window 27.3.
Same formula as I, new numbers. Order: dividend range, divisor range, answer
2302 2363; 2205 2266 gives 1.16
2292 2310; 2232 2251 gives 1.22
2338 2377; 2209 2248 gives 1.25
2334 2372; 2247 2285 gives 1.12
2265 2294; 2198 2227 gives 1.13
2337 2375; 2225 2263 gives 1.28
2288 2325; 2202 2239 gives 1.06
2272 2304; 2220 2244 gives 1.20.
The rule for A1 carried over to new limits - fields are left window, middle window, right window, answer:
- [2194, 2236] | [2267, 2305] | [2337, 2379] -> -0.03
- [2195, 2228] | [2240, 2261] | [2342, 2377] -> 0.18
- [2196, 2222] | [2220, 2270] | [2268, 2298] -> 0.12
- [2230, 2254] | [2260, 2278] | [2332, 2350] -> -0.18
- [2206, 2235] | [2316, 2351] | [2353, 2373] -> 0.03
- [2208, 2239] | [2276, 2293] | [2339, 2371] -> -0.06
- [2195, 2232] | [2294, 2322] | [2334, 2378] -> 0.09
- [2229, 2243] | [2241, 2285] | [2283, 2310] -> -0.04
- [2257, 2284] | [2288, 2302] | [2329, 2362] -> 0.05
